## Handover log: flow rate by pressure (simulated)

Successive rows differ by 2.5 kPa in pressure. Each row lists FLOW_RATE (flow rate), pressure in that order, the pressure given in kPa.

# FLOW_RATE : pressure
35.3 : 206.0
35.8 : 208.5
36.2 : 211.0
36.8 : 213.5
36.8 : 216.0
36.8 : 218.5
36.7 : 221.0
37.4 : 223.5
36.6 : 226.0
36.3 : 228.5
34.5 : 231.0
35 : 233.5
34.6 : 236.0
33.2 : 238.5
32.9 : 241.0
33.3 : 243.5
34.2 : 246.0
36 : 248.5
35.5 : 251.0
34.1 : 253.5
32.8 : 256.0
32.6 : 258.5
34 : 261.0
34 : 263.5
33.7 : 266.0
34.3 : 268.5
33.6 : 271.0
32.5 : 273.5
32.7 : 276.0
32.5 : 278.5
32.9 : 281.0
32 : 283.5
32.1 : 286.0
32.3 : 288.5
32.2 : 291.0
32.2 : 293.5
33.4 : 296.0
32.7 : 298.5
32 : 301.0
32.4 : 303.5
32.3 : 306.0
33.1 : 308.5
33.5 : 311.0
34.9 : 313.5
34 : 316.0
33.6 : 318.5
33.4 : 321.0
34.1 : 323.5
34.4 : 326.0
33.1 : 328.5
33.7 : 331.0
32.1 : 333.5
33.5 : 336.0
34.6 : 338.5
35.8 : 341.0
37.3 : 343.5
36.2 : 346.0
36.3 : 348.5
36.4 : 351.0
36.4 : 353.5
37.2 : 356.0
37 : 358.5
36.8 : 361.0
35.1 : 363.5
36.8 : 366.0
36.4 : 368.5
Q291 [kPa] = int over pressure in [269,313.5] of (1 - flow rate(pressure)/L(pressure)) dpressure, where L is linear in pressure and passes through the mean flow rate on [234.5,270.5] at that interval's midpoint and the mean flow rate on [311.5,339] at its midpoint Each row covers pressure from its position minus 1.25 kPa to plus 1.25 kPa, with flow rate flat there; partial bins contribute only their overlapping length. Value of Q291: 1.48 kPa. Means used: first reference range 33.9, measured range 32.7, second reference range 33.7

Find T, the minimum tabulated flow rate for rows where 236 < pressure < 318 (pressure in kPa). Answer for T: 32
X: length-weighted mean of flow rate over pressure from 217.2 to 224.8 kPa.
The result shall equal 37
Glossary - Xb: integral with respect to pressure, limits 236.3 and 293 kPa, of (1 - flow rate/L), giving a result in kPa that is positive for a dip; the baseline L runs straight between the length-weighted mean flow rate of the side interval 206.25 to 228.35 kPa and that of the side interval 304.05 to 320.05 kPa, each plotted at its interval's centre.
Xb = 2.7 kPa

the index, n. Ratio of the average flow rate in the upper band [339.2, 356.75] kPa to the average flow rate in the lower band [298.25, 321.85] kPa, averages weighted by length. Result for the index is 1.1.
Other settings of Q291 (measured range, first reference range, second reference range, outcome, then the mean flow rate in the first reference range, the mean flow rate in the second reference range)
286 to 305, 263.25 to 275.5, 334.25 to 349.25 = 1.0 kPa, 33.5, 35.5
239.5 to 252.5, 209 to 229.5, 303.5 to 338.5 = 0.5 kPa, 36.7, 33.5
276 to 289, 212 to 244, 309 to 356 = 1.0 kPa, 35.5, 34.7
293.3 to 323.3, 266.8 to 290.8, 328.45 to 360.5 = 0.7 kPa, 32.8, 35.5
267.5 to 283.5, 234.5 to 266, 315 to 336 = 0.4 kPa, 33.9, 33.5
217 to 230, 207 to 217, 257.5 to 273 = -0.3 kPa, 36.4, 33.7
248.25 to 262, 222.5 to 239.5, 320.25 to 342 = 0.4 kPa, 35.4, 33.8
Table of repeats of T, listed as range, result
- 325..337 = 32.1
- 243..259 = 32.6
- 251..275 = 32.5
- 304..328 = 32.3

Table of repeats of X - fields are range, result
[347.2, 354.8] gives 36.4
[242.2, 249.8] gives 34.5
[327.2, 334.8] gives 33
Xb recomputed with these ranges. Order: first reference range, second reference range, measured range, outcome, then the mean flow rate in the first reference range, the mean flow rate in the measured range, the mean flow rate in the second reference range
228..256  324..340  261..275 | 0.2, 34.4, 33.6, 33.6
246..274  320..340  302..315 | 0.2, 34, 33.2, 33.6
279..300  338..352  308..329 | 0.3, 32.5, 33.8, 36.2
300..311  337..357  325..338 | 0.5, 32.6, 33.4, 36.2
